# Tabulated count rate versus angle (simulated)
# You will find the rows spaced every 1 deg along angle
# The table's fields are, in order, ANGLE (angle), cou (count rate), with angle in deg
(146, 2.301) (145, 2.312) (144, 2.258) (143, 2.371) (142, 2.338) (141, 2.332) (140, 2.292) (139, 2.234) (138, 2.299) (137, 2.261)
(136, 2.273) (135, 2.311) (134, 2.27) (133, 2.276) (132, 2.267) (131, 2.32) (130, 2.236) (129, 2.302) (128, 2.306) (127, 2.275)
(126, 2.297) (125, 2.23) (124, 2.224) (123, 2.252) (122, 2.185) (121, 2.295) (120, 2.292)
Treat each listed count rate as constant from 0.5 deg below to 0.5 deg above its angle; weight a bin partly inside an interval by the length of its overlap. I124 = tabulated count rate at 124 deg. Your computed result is 2.224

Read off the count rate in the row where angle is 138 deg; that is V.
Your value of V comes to 2.299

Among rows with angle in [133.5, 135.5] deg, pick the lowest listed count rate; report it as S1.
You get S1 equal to 2.27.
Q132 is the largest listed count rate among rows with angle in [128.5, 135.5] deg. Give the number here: 2.32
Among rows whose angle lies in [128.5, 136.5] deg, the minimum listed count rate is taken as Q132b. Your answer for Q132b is 2.236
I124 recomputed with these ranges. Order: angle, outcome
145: 2.312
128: 2.306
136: 2.273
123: 2.252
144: 2.258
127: 2.275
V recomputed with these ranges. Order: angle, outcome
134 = 2.27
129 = 2.302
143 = 2.371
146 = 2.301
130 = 2.236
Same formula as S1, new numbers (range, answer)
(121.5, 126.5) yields 2.185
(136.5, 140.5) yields 2.234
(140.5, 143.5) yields 2.332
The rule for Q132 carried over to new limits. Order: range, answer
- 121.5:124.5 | 2.252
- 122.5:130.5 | 2.306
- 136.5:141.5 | 2.332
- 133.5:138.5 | 2.311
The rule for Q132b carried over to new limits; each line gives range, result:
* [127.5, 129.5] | 2.302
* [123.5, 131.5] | 2.224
